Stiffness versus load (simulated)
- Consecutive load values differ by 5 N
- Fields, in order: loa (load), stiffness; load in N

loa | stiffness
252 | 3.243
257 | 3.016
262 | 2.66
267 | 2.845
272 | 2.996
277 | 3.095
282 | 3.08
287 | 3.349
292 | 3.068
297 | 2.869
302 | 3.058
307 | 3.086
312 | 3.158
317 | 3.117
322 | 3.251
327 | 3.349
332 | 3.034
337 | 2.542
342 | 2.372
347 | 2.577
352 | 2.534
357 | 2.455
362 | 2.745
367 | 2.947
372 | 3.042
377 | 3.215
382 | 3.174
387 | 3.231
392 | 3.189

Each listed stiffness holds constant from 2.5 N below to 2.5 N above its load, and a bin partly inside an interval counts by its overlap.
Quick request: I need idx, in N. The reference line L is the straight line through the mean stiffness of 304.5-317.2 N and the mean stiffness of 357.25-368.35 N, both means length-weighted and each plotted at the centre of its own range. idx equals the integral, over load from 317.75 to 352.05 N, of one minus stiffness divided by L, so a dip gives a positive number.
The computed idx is 1.3 N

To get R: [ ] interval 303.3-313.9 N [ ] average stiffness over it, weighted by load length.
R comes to 3.11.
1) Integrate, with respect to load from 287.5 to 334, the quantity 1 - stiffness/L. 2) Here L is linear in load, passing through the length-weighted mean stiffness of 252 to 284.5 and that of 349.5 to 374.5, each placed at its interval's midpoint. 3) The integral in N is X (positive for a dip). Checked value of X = -4.11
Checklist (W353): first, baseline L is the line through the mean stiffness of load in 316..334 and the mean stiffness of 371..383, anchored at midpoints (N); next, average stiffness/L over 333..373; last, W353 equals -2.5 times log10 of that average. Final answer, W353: 0.19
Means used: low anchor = 3.2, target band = 2.65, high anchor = 3.15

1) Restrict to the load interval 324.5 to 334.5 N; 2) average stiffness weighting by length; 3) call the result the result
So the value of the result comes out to 3.19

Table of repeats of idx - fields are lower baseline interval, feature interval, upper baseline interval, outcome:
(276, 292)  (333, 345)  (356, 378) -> 1.8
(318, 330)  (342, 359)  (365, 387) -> 3.7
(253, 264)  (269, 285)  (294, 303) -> -0.7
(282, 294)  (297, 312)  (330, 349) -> -0.2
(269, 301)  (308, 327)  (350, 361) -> -2.5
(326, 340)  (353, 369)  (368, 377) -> 1.8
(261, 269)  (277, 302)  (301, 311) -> -1.1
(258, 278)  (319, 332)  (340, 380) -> -2.0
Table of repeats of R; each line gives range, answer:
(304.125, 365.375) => 2.85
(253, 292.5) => 3.02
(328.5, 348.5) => 2.67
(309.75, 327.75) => 3.21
